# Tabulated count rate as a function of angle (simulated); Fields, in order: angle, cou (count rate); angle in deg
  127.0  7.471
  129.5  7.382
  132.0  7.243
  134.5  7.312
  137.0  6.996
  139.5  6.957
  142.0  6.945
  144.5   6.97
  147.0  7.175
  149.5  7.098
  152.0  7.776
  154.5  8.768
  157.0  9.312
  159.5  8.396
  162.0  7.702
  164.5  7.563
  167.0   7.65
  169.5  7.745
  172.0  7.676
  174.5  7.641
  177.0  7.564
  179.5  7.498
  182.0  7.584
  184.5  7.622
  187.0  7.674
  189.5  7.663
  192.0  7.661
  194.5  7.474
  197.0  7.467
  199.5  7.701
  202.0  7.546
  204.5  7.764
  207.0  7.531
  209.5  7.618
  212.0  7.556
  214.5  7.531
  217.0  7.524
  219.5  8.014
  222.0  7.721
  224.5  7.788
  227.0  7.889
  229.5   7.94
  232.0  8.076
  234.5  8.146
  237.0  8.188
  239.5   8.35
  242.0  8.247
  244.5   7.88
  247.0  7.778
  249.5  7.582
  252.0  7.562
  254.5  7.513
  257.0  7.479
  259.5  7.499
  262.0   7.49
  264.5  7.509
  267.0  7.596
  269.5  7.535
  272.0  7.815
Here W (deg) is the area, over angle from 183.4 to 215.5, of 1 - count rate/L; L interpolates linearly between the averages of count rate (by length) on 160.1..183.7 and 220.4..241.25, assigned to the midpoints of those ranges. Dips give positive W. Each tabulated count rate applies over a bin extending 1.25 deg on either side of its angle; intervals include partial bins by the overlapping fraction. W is 0.9 deg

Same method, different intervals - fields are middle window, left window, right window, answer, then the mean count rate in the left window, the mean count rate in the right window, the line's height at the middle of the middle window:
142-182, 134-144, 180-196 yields -2.4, 7.03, 7.61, 7.3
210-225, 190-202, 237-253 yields 0.1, 7.58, 7.93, 7.73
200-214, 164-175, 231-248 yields 0.5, 7.66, 8.1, 7.9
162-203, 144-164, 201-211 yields 0.8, 7.92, 7.62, 7.75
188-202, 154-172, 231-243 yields 1.0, 8.1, 8.2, 8.15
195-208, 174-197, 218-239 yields 0.2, 7.59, 7.98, 7.73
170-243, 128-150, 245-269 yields -3.6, 7.12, 7.57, 7.38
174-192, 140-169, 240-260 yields 0.3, 7.74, 7.72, 7.73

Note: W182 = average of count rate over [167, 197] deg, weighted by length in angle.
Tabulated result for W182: 7.61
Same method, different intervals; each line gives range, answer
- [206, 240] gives 7.84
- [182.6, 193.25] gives 7.65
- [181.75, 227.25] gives 7.64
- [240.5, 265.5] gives 7.66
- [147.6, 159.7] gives 8.2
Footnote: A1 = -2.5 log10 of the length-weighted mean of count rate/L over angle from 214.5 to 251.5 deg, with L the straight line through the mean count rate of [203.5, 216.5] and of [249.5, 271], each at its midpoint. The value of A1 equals -0.05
